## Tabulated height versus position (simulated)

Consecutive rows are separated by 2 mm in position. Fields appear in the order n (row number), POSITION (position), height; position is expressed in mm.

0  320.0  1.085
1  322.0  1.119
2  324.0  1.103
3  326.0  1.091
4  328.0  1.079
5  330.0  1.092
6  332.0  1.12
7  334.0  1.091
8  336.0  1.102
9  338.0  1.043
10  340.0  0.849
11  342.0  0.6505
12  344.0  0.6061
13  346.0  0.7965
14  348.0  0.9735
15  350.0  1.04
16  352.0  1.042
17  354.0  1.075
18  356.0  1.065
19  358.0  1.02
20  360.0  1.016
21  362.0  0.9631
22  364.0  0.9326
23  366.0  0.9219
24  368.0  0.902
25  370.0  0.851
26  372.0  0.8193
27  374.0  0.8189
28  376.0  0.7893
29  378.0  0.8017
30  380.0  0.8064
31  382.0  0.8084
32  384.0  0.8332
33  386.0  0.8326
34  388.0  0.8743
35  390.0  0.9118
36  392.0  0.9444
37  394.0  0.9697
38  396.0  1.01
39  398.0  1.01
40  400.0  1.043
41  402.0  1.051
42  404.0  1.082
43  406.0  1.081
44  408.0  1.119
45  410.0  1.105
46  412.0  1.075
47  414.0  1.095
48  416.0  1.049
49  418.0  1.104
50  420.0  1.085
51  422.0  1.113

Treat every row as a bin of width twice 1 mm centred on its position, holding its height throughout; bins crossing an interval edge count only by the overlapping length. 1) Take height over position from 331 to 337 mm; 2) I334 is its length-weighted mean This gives 1.1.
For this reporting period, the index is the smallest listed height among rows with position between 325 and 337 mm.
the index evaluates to 1.079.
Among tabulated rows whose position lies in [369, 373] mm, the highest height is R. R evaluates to 0.851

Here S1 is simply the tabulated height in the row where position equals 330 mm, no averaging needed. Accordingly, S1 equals 1.092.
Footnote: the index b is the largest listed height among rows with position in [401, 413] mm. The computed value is 1.119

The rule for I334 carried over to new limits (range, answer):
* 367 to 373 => 0.857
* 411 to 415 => 1.08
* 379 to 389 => 0.831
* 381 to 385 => 0.821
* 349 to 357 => 1.06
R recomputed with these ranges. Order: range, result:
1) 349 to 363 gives 1.075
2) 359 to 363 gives 1.016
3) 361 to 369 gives 0.9631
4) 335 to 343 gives 1.102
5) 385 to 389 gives 0.8743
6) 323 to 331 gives 1.103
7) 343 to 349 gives 0.9735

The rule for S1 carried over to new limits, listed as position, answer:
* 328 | 1.079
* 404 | 1.082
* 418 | 1.104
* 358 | 1.02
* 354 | 1.075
